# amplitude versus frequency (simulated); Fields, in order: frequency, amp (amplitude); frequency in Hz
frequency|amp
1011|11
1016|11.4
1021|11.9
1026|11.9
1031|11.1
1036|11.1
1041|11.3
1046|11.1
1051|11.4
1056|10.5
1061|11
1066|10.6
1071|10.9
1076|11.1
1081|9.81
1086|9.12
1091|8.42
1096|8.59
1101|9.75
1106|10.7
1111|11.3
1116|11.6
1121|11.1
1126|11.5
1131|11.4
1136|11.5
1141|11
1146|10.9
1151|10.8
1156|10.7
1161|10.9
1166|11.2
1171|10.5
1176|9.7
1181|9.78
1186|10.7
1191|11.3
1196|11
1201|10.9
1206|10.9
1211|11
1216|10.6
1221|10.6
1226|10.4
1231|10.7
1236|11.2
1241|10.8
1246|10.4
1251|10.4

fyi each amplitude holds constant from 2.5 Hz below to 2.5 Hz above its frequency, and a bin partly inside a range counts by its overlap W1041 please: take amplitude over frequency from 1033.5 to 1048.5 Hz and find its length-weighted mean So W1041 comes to 11.2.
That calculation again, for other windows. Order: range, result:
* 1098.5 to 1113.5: 10.6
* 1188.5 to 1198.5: 11.2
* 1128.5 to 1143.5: 11.3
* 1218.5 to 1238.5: 10.7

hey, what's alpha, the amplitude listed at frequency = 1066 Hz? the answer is 10.6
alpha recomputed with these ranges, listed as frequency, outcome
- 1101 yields 9.75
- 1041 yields 11.3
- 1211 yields 11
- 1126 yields 11.5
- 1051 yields 11.4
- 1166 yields 11.2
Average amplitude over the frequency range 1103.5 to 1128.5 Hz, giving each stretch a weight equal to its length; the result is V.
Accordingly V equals 11.2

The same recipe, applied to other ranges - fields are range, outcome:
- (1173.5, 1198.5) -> 10.5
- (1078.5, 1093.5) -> 9.12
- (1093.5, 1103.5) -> 9.17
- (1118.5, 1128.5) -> 11.3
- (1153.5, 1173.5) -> 10.8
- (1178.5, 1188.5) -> 10.2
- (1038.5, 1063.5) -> 11.1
